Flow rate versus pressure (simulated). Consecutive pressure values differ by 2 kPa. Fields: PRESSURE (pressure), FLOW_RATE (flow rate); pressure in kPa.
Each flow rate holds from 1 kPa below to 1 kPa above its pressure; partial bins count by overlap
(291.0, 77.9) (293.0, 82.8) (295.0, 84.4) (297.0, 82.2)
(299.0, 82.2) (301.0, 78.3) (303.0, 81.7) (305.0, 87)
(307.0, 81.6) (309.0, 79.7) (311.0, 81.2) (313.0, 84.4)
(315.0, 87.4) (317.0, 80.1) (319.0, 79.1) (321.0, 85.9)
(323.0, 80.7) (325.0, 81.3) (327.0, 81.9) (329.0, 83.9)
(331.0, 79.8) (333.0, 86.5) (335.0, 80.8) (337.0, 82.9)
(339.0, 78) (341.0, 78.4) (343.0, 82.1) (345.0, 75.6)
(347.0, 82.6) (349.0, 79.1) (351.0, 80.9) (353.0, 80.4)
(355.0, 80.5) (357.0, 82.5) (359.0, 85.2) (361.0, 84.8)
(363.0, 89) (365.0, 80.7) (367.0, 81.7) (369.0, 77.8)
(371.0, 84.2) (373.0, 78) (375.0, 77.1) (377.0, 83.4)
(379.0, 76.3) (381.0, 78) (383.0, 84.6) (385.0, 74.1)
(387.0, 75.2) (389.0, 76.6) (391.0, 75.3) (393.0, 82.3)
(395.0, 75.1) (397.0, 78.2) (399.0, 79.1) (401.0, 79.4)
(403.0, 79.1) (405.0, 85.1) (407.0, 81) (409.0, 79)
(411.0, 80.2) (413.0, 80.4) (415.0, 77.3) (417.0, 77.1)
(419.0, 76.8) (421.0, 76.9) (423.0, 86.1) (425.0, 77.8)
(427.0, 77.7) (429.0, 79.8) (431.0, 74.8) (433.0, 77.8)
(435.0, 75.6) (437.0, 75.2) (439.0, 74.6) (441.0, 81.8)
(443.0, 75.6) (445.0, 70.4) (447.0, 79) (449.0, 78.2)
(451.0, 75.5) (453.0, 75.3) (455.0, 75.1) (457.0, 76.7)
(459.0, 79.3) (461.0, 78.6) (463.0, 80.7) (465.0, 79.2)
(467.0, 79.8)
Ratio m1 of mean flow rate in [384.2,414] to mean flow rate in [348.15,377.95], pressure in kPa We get 1.0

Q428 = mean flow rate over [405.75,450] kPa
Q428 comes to 77.9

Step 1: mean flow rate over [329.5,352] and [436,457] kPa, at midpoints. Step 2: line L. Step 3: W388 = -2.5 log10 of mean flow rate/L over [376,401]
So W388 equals 0.01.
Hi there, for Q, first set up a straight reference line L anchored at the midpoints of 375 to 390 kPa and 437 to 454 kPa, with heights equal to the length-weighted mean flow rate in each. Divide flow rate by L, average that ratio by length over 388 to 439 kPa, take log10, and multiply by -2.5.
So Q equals -0.02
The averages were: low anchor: 78.2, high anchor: 76.2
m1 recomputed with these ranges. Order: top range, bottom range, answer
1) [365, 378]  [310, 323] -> 0.97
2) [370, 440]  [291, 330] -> 0.95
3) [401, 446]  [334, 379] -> 0.96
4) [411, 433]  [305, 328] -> 0.95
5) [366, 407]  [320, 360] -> 0.97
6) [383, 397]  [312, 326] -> 0.93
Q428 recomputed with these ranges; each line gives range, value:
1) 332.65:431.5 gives 79.9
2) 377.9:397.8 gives 77.6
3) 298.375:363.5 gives 81.9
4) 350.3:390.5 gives 80.5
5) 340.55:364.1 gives 81.8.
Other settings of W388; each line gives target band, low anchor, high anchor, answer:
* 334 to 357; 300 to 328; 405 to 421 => 0.01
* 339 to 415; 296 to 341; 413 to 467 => 0.00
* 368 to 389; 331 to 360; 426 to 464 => 0.01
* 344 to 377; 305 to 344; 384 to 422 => -0.01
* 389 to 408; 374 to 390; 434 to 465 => -0.02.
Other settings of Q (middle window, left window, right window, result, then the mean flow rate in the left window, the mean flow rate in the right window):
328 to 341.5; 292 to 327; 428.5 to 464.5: -0.003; 82.3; 76.9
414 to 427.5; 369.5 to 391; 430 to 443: -0.020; 78.6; 76.6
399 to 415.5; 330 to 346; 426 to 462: -0.030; 80.5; 76.7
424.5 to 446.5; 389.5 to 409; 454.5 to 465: 0.031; 79.3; 78.3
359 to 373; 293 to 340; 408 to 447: -0.035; 82.2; 77.7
